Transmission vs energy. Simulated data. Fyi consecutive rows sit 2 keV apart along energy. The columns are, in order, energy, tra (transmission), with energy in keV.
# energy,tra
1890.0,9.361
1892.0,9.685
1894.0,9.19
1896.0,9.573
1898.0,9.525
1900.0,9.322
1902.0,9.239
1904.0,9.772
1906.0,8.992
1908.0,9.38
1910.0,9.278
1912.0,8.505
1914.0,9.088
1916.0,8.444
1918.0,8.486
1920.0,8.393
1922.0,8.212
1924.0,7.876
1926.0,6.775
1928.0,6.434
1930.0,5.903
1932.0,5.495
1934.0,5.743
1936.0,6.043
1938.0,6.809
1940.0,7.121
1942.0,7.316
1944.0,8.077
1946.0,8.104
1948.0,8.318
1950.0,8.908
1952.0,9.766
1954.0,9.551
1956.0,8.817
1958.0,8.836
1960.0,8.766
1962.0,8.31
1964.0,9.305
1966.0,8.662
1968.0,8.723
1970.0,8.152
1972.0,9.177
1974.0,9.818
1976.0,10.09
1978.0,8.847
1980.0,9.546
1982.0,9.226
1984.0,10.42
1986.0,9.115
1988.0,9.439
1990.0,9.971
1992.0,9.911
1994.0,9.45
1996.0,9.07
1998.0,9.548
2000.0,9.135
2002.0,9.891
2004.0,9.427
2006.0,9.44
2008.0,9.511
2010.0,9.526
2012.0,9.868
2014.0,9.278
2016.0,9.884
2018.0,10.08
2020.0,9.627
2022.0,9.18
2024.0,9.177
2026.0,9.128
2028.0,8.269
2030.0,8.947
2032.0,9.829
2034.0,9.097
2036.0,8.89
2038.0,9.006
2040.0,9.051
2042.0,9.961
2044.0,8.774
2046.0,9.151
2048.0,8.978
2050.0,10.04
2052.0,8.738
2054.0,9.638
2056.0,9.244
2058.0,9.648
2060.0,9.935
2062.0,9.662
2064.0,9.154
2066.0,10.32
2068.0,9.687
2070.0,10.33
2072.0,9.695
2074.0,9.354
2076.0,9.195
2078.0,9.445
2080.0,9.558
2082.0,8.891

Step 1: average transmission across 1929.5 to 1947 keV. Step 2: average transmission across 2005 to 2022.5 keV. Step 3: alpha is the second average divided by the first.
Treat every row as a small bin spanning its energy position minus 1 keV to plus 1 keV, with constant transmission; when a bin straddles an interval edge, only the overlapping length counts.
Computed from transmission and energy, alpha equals 1.4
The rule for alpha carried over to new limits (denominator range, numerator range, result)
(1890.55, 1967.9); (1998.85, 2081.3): 1.13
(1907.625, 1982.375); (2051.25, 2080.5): 1.16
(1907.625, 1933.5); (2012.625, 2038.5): 1.19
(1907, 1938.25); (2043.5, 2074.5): 1.26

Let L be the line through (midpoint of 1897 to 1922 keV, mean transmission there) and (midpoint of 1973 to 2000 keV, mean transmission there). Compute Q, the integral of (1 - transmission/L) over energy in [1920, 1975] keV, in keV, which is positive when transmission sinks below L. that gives 7.8 keV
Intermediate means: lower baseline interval 9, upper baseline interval 9.56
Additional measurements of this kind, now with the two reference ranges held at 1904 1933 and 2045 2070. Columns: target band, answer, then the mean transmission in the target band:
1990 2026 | -2.13 keV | 9.53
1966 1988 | -1.60 keV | 9.29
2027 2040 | 0.38 keV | 9.01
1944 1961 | -0.91 keV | 8.84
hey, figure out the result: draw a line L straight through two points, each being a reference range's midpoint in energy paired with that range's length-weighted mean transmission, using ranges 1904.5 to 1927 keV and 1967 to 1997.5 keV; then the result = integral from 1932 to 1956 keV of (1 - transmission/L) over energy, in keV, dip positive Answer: 3.1 keV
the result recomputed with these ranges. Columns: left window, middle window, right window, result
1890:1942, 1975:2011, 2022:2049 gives -3.2 keV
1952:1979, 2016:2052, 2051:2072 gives 0.8 keV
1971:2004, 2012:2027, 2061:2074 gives 0.2 keV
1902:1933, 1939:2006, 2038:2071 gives -3.0 keV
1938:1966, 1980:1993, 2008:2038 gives -1.1 keV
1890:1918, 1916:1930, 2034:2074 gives 2.5 keV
